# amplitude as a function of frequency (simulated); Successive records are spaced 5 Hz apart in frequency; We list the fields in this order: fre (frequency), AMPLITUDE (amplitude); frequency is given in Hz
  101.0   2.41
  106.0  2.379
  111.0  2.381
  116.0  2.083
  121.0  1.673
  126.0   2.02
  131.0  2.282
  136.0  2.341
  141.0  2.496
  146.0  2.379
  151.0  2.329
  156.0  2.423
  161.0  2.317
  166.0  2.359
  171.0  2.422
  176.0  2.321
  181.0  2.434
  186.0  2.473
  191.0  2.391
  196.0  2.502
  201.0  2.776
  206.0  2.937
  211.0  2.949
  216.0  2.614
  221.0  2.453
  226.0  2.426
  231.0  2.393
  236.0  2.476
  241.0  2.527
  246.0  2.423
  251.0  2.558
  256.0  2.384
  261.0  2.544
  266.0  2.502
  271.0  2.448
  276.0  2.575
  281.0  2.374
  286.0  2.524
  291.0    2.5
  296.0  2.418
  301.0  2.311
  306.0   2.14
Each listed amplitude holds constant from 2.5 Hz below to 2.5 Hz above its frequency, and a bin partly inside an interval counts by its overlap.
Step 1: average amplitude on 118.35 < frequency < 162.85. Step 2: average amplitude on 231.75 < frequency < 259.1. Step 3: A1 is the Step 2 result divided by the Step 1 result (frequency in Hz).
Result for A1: 1.10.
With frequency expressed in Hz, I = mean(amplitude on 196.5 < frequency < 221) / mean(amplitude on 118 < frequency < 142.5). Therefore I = 1.3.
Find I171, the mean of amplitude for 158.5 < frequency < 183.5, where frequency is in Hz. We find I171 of 2.37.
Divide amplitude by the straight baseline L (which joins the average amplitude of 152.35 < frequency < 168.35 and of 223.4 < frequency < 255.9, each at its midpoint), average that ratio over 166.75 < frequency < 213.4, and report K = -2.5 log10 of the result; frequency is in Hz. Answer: -0.07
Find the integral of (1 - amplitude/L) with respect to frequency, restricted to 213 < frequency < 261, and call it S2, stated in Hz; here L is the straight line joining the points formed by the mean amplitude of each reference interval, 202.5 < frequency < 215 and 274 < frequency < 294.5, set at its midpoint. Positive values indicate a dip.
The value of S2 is 4.5 Hz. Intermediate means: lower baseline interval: 2.89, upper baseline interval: 2.49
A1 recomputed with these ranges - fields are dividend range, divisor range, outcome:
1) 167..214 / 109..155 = 1.16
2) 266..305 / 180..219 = 0.92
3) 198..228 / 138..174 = 1.13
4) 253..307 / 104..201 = 1.05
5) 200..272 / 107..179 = 1.12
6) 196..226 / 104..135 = 1.26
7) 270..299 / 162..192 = 1.03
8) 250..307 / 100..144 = 1.10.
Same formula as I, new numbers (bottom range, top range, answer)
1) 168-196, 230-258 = 1.02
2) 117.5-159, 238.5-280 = 1.11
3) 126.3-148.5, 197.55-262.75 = 1.10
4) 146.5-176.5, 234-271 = 1.05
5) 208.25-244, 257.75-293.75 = 0.98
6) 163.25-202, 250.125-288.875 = 1.02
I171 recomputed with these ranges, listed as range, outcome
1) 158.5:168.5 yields 2.34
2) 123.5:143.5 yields 2.28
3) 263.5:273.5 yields 2.48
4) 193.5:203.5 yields 2.64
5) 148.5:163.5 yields 2.36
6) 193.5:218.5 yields 2.76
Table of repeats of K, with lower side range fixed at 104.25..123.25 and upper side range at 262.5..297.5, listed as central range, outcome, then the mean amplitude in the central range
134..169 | -0.082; 2.38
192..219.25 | -0.175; 2.73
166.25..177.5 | -0.058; 2.37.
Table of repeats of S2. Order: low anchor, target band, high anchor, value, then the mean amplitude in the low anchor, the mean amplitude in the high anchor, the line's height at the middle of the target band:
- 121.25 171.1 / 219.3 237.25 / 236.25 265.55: 0.10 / 2.3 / 2.49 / 2.45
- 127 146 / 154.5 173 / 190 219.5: 0.82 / 2.35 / 2.7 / 2.49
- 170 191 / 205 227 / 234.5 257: -2.05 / 2.41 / 2.48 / 2.45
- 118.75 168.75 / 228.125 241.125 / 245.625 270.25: -0.07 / 2.27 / 2.48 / 2.44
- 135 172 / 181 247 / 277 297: -3.88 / 2.38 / 2.47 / 2.42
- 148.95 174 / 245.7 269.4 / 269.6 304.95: -0.64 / 2.37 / 2.44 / 2.42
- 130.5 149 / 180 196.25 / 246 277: -0.12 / 2.38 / 2.49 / 2.43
